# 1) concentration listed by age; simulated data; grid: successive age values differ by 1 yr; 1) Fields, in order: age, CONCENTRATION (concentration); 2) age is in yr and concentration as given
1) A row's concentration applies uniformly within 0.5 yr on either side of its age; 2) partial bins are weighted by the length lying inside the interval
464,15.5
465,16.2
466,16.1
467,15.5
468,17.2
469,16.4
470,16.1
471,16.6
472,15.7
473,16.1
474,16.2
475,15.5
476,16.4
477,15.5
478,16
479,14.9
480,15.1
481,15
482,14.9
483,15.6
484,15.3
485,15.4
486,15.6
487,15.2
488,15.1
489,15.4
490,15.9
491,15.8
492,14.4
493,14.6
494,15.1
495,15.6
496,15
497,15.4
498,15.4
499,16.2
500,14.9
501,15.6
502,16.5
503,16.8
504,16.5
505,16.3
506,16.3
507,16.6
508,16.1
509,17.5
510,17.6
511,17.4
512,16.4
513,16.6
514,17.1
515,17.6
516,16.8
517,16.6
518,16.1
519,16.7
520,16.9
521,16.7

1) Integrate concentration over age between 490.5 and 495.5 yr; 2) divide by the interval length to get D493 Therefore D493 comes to 15.1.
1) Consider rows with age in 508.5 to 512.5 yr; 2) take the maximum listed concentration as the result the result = 17.6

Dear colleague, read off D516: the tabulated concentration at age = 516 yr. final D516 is 16.8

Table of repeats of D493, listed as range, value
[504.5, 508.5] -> 16.3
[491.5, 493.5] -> 14.5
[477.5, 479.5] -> 15.4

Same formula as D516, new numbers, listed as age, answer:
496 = 15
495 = 15.6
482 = 14.9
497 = 15.4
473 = 16.1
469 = 16.4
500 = 14.9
